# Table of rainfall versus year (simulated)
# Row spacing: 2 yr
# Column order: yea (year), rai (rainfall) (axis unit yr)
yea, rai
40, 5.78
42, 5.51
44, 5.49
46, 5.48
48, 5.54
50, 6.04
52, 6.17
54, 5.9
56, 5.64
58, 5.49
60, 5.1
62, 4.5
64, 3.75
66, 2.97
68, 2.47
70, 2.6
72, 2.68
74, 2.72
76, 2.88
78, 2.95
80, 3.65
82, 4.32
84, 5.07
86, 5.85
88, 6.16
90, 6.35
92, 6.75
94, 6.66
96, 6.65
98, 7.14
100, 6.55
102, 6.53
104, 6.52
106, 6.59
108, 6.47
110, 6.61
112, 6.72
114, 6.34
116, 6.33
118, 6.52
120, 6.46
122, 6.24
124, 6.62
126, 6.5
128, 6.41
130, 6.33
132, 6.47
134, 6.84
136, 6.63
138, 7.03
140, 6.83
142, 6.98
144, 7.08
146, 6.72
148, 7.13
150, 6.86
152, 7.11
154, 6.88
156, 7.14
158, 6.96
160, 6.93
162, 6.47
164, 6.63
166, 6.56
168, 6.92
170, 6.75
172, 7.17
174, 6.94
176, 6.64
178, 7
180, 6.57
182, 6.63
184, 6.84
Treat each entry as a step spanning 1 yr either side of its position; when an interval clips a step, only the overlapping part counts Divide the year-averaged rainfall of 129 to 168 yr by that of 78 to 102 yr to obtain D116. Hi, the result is 1.17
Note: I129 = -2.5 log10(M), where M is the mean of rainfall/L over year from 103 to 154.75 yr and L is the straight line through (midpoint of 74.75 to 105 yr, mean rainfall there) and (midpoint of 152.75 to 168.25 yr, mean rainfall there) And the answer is -0.07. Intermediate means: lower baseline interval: 5.58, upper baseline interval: 6.81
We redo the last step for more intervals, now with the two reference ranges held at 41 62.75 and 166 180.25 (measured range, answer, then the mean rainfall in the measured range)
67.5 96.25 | 0.294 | 4.5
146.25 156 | -0.060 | 6.99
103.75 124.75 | -0.047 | 6.49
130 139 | -0.043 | 6.7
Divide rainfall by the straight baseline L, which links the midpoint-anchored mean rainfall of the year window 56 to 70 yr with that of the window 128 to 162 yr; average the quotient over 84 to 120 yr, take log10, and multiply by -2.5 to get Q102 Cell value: -0.203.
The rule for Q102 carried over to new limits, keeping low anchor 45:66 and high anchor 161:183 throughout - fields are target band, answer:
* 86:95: -0.13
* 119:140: -0.06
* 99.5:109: -0.11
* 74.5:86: 0.39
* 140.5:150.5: -0.09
